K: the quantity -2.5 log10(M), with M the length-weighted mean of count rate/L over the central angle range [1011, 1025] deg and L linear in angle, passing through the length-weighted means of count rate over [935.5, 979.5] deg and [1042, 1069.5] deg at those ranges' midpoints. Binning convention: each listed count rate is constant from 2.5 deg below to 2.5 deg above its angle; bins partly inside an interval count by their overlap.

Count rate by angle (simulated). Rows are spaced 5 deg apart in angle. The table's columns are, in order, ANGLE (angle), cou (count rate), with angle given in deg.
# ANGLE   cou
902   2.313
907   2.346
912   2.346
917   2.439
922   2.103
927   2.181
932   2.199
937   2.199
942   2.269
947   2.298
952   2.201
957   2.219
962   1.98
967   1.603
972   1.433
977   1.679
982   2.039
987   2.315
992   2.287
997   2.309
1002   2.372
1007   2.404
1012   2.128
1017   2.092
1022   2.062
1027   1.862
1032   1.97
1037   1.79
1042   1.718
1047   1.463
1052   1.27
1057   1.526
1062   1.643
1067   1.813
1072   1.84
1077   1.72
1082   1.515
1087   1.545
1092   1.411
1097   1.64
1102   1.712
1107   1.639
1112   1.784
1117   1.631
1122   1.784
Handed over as -0.21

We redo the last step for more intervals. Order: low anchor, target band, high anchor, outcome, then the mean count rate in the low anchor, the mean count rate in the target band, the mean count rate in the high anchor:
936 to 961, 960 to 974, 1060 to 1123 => 0.28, 2.22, 1.67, 1.66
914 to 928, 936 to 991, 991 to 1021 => 0.12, 2.25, 2.02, 2.25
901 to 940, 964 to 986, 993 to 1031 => 0.26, 2.26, 1.74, 2.17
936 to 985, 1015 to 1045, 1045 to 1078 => -0.11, 1.99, 1.91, 1.61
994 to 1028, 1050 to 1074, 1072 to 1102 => 0.11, 2.19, 1.62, 1.6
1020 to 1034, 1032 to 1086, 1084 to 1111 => 0.10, 1.96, 1.64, 1.6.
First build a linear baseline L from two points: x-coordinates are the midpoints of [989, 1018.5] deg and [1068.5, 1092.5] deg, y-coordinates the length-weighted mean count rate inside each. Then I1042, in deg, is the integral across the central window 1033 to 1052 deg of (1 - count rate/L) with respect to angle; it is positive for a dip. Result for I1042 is 3.1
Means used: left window 2.27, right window 1.63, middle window 1.63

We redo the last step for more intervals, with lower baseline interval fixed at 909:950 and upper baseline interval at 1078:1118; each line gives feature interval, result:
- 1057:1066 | 0.58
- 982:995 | -1.41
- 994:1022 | -4.11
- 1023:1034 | -0.32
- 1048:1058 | 2.22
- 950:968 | 0.97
